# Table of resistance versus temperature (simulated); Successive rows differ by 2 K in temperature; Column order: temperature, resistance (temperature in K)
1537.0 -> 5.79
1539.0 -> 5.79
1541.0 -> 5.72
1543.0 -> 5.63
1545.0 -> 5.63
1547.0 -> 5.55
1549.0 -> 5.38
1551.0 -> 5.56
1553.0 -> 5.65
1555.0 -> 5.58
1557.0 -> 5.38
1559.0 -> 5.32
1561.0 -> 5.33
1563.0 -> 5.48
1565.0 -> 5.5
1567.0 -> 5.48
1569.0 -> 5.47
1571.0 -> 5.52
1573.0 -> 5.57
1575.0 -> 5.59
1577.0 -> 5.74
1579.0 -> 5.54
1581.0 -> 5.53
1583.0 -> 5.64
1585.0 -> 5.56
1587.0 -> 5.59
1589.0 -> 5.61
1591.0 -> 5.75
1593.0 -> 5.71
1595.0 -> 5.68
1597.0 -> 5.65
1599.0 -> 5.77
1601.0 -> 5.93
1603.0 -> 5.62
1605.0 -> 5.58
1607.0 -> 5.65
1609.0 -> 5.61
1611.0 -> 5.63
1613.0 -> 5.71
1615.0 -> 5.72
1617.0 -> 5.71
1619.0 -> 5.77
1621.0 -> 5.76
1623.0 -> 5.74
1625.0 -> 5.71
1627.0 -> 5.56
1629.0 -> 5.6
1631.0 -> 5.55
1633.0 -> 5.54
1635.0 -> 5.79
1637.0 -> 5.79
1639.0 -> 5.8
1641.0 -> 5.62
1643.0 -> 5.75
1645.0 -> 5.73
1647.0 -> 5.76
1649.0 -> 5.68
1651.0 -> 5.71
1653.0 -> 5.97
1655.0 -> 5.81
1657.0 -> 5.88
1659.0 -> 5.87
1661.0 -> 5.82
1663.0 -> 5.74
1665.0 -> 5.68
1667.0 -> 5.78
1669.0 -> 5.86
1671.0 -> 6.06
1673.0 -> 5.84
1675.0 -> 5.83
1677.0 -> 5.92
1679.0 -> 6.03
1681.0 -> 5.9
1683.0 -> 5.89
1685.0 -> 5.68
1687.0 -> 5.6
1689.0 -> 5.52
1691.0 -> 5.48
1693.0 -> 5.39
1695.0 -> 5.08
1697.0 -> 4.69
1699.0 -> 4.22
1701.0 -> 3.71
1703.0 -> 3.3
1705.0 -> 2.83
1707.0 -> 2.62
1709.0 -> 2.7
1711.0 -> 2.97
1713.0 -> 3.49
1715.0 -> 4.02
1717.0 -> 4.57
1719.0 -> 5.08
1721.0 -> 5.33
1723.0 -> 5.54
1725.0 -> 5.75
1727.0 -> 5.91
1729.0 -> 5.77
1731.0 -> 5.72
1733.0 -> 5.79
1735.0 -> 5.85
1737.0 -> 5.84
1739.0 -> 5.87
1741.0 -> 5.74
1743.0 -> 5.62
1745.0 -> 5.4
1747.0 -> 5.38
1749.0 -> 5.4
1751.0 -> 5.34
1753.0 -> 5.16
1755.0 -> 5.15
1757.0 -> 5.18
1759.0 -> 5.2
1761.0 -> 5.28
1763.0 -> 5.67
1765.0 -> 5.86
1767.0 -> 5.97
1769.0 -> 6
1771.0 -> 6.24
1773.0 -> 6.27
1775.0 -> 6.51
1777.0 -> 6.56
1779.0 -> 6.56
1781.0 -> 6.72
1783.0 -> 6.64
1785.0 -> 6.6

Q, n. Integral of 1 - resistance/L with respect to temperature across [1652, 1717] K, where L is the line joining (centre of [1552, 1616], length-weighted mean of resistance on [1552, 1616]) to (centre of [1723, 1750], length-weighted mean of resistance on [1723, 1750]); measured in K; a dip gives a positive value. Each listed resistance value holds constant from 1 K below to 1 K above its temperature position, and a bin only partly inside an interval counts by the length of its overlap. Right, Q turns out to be 7.2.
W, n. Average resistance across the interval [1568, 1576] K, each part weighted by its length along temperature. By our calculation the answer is 5.54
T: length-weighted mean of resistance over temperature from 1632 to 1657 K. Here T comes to 5.75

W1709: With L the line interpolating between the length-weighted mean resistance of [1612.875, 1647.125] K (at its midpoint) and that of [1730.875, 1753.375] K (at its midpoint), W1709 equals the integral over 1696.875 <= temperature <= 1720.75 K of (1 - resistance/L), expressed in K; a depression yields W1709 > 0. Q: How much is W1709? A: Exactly 8.2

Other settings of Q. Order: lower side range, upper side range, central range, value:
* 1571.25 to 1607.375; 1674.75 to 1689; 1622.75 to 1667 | 0.1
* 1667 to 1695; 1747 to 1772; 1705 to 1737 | 5.2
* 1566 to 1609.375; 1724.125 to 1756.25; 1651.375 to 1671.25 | -0.8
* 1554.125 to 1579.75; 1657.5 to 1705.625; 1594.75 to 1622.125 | -1.3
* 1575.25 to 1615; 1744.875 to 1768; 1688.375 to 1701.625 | 1.5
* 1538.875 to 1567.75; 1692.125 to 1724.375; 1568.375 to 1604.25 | -2.9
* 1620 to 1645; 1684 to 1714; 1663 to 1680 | -3.7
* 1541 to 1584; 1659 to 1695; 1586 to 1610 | -0.3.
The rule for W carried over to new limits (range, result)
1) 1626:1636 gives 5.61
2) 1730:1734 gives 5.75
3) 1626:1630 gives 5.58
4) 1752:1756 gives 5.16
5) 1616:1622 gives 5.75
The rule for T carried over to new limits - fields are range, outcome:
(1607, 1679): 5.75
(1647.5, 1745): 5.23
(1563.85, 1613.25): 5.62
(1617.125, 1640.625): 5.69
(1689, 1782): 5.19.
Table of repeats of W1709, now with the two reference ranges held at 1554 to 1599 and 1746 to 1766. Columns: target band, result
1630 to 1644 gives -0.5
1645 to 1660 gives -0.9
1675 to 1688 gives -0.9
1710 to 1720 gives 2.6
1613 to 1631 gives -0.6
